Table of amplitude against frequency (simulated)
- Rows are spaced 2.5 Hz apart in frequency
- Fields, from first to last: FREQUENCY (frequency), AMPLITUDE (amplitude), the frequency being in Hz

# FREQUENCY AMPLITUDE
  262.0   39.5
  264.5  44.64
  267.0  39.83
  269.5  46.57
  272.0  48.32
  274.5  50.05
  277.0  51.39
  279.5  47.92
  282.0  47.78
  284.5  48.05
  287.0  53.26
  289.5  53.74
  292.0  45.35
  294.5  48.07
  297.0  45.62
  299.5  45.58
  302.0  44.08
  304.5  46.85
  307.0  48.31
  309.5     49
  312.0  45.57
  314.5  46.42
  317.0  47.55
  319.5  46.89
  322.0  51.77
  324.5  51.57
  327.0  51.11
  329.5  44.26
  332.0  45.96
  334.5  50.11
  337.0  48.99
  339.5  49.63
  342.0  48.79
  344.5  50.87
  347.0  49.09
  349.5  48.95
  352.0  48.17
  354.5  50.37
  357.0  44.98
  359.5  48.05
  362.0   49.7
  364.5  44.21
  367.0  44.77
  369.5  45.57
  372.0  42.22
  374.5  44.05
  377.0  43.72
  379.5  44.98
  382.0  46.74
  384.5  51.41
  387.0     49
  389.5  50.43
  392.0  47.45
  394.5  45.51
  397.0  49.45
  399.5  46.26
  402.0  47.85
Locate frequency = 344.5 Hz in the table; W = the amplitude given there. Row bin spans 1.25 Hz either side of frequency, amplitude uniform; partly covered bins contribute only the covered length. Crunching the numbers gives 50.87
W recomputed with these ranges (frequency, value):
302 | 44.08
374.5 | 44.05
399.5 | 46.26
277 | 51.39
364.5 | 44.21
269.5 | 46.57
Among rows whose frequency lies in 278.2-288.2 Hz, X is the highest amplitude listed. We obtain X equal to 53.26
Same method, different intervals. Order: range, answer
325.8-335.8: 51.11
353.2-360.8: 50.37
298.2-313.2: 49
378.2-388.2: 51.41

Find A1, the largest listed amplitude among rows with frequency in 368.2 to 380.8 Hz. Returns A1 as 45.57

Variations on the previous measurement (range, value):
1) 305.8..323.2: 51.77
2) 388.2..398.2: 50.43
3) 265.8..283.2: 51.39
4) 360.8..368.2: 49.7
